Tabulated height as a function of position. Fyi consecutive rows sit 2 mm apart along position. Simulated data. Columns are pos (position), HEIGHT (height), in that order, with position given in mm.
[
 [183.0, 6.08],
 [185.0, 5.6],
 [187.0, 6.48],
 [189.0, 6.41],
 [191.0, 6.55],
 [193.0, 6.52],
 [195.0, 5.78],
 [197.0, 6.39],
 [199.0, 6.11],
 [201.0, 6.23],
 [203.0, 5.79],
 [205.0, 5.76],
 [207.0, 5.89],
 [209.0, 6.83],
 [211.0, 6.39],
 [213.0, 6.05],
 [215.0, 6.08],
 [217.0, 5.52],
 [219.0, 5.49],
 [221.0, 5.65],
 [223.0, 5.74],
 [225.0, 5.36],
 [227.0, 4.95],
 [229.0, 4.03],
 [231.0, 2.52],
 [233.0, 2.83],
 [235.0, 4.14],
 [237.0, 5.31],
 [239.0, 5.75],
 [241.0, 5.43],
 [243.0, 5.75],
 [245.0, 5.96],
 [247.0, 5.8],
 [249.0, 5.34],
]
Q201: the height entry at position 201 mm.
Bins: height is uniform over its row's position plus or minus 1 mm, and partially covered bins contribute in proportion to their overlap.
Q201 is 6.23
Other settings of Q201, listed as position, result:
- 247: 5.8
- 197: 6.39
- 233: 2.83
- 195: 5.78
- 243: 5.75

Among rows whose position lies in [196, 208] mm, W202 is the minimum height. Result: 5.76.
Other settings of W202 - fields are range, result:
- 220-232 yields 2.52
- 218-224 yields 5.49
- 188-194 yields 6.41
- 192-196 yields 5.78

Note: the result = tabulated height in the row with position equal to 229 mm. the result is 4.03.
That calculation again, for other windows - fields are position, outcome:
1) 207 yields 5.89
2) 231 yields 2.52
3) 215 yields 6.08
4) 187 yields 6.48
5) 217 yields 5.52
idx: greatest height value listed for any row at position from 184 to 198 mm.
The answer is 6.55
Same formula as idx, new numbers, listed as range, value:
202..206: 5.79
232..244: 5.75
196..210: 6.83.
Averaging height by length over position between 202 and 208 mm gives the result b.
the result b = 5.81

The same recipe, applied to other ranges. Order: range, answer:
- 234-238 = 4.72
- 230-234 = 2.67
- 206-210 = 6.36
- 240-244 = 5.59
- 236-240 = 5.53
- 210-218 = 6.01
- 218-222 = 5.57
